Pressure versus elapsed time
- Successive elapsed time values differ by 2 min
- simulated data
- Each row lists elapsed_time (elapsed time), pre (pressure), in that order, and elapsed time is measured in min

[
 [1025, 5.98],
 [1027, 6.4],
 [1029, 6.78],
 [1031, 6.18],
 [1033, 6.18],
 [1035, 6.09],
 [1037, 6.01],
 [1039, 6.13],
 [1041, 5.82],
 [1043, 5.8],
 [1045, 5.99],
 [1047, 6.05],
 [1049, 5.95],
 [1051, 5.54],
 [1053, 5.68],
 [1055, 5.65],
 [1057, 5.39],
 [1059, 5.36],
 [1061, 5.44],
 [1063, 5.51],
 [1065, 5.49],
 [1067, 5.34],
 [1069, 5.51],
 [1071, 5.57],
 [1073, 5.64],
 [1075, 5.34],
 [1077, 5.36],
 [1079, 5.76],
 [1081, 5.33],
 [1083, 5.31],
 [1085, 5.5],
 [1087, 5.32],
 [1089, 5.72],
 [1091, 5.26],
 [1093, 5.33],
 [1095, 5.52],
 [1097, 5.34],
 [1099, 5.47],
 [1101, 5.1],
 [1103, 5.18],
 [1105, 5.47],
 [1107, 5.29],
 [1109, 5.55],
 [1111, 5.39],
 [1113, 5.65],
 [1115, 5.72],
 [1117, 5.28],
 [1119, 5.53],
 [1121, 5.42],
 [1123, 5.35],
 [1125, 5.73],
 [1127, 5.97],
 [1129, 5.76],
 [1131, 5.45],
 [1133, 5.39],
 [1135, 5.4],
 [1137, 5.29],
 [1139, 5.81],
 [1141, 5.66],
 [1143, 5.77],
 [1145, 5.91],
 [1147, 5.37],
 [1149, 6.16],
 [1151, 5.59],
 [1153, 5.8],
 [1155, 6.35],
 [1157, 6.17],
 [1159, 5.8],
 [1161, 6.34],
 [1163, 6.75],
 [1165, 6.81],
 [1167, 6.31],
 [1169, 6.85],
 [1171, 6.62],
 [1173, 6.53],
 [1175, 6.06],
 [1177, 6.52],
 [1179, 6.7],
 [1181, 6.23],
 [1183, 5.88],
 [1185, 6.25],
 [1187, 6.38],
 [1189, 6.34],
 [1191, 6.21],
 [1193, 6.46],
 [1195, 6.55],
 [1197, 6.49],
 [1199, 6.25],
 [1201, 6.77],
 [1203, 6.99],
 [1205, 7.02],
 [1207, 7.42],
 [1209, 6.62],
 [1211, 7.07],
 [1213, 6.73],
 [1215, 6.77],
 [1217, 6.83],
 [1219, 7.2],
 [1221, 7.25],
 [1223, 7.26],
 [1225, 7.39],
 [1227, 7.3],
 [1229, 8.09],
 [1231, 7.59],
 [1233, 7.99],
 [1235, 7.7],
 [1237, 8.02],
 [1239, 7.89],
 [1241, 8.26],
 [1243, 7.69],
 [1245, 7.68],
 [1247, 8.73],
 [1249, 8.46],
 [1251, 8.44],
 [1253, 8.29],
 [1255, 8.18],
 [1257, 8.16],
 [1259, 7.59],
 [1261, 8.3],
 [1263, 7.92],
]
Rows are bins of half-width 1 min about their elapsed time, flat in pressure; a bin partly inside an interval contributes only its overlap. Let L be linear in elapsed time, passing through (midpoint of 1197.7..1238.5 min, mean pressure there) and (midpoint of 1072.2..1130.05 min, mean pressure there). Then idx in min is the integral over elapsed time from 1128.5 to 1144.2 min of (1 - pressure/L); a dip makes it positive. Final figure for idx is 1.1 min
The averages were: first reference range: 5.47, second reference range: 7.22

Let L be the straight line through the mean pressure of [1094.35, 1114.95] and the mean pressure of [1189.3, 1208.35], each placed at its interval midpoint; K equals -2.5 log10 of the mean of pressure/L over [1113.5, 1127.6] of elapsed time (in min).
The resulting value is 0.011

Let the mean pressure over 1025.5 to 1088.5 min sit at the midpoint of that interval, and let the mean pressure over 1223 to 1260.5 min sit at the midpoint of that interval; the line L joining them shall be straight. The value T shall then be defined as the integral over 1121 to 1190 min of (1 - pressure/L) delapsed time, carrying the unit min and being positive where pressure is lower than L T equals 8.9 min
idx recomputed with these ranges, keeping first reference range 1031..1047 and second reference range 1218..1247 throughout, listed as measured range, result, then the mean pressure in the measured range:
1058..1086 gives 3.7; 5.46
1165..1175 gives 0.8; 6.55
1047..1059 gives 0.9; 5.65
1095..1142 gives 8.6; 5.49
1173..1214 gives 4.6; 6.55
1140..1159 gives 3.0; 5.86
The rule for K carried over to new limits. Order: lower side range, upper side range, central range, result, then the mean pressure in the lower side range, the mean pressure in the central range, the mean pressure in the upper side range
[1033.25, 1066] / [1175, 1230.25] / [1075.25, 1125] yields 0.124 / 5.75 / 5.43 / 6.77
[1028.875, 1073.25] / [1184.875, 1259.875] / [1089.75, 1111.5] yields 0.162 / 5.77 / 5.36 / 7.34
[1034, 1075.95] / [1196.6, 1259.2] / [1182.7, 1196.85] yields 0.126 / 5.68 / 6.33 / 7.51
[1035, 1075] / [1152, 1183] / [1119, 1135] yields 0.103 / 5.68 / 5.57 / 6.37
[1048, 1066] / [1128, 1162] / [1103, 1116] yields 0.038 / 5.56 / 5.49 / 5.77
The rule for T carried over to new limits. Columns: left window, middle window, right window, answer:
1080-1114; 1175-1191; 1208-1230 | 0.8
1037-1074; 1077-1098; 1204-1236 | 1.9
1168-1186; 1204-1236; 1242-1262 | 0.6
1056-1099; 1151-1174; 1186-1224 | -0.1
